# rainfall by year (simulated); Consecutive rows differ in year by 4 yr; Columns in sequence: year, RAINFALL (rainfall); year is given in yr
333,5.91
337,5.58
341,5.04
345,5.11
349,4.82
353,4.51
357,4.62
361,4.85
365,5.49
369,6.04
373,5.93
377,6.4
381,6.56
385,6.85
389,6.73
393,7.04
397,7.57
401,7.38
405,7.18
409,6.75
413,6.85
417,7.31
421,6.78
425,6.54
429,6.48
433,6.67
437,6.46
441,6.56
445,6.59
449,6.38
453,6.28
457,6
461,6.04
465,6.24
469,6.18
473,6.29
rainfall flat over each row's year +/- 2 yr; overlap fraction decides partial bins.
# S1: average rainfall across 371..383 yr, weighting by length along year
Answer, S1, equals 6.3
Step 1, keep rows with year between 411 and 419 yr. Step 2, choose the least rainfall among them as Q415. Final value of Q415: 6.85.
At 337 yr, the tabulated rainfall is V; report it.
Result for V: 5.58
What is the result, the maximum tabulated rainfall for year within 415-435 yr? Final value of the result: 7.31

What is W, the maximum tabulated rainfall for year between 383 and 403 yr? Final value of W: 7.57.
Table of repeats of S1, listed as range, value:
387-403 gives 7.18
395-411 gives 7.22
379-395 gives 6.79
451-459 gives 6.14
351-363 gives 4.66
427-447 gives 6.55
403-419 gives 7.02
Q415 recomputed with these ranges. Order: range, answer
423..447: 6.46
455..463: 6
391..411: 6.75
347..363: 4.51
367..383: 5.93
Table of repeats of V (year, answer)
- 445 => 6.59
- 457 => 6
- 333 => 5.91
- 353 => 4.51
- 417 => 7.31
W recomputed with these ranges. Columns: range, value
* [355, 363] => 4.85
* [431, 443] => 6.67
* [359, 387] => 6.85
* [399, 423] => 7.38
